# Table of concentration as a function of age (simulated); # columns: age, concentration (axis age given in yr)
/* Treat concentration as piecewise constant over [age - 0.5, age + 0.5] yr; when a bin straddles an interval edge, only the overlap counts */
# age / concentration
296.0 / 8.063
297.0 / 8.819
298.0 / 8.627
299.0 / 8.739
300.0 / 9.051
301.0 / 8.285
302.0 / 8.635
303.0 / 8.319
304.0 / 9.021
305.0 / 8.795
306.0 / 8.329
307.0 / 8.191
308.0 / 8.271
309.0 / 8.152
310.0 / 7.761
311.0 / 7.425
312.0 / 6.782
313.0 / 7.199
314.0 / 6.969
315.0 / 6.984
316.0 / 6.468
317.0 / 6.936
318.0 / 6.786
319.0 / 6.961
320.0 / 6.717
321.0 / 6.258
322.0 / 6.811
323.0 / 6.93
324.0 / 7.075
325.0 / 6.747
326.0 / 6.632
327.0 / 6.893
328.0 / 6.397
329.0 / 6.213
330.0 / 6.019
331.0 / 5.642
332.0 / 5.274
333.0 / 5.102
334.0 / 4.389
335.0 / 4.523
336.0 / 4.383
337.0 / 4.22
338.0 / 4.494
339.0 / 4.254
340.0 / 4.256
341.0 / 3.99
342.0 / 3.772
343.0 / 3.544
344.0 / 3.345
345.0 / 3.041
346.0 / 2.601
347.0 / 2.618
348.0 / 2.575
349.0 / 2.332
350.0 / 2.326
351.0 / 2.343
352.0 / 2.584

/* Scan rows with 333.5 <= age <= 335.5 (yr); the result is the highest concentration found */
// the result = 4.523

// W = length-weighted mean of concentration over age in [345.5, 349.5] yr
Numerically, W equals 2.53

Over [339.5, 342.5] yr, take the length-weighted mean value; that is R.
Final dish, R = 4.01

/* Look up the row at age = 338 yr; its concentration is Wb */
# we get 4.494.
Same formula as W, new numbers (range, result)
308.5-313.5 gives 7.46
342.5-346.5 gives 3.13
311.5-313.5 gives 6.99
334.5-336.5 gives 4.45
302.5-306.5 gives 8.62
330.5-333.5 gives 5.34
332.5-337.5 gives 4.52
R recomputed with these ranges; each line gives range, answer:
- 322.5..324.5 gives 7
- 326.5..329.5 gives 6.5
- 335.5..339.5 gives 4.34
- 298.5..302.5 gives 8.68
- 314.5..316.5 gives 6.73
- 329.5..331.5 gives 5.83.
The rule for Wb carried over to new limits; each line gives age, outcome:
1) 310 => 7.761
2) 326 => 6.632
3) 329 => 6.213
